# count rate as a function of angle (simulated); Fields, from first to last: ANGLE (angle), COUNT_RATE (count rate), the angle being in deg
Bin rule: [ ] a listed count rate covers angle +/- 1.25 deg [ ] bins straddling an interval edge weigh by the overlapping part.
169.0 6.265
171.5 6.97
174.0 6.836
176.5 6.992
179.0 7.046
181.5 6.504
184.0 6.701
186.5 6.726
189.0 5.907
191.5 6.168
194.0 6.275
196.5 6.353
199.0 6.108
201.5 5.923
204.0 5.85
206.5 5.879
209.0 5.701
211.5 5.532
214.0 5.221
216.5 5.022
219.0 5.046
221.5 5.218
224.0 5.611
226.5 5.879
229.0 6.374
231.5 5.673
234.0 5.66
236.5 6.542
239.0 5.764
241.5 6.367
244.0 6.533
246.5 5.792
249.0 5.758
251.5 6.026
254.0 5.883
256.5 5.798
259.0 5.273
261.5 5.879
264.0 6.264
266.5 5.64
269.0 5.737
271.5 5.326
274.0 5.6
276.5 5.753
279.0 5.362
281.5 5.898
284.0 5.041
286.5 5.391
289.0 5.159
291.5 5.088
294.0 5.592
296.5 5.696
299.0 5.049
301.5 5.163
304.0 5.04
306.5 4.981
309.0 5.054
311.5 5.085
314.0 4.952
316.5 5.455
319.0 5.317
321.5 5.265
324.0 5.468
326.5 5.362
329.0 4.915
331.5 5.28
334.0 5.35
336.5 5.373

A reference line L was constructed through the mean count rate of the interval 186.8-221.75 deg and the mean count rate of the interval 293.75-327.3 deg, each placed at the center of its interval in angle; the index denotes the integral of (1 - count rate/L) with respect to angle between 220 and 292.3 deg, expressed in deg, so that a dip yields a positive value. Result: -2.9 deg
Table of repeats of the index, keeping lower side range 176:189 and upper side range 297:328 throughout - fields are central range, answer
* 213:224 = 1.9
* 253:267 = 0.0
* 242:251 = -0.1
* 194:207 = 0.9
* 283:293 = 0.5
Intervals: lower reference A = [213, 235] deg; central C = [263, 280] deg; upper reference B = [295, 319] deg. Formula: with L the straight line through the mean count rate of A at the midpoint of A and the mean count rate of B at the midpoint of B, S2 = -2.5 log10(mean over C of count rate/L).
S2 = -0.067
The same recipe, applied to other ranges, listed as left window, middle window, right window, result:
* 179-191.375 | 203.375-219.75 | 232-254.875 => 0.15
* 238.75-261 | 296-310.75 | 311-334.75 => 0.06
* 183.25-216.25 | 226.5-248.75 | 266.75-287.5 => -0.06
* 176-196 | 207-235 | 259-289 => 0.11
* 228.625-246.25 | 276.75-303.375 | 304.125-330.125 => 0.03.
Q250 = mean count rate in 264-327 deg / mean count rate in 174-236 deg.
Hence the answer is 0.89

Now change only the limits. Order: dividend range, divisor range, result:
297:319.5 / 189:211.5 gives 0.86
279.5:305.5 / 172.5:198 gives 0.81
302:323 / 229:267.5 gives 0.87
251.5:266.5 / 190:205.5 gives 0.95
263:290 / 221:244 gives 0.93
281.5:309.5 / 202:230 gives 0.94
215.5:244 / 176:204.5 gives 0.91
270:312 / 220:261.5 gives 0.90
